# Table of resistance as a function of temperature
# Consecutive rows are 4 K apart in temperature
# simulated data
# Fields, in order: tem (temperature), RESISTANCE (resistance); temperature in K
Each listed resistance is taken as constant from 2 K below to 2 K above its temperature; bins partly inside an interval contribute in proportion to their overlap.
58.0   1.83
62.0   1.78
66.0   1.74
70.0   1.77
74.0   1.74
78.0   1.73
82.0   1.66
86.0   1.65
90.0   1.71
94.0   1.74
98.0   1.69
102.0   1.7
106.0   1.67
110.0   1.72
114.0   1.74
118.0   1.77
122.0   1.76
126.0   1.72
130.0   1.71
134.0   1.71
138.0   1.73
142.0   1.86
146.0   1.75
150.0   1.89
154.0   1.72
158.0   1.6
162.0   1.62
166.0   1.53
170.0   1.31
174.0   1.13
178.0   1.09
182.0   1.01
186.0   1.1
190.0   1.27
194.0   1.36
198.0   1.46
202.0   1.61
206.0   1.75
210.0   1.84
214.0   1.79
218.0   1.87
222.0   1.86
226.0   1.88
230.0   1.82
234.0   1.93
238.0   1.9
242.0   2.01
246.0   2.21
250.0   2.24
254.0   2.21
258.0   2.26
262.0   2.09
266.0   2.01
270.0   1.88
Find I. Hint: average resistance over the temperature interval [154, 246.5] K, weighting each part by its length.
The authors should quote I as 1.6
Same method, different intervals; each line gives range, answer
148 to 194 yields 1.39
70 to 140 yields 1.72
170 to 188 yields 1.11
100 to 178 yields 1.65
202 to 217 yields 1.77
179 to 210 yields 1.39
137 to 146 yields 1.79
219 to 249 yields 1.95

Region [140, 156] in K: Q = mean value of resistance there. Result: 1.8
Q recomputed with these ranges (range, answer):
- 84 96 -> 1.7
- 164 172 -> 1.42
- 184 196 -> 1.24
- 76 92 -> 1.69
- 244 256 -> 2.22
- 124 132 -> 1.71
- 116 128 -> 1.75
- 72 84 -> 1.71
